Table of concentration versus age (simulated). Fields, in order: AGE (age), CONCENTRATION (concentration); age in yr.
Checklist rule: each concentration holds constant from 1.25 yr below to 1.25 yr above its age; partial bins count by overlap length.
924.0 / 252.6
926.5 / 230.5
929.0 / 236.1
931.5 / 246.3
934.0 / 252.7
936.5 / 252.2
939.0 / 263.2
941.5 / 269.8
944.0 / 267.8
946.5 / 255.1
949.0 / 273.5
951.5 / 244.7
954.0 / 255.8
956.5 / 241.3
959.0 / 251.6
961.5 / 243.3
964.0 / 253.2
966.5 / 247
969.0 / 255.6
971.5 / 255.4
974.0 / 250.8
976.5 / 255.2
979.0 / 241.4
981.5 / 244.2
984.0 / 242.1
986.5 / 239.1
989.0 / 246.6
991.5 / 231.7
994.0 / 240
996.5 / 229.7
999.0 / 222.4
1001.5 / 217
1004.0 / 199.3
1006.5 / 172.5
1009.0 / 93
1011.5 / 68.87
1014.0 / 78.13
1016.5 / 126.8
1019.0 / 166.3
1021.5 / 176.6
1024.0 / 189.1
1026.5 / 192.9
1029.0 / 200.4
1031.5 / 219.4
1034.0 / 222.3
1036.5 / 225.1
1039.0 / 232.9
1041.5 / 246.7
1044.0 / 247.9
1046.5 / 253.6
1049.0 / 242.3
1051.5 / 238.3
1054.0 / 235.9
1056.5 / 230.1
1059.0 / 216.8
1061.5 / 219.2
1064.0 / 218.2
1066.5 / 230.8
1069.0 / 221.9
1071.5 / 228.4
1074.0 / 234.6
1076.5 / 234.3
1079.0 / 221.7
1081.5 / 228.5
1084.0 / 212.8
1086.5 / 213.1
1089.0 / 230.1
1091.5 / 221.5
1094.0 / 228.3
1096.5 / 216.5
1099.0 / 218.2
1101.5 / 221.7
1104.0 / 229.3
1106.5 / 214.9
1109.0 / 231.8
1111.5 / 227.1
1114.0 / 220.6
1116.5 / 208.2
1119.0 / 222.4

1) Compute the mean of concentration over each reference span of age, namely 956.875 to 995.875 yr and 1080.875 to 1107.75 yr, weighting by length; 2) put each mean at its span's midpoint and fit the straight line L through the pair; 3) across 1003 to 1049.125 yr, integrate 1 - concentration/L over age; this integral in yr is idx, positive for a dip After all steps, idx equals 9.7 yr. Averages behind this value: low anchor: 246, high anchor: 221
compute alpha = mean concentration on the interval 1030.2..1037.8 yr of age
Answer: 222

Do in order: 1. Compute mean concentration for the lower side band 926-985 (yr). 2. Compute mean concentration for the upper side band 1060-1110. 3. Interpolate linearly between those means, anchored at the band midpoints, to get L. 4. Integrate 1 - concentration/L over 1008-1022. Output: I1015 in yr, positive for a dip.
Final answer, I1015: 7.2 yr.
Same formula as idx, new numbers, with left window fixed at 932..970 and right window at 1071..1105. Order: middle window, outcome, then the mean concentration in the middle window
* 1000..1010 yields 2.9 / 174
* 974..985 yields 0.1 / 246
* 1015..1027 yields 3.6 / 167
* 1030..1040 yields 0.5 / 224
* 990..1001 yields 0.7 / 230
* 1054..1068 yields 0.4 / 224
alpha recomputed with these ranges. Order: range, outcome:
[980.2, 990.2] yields 243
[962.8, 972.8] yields 253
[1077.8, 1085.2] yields 221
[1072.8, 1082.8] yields 230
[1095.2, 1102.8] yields 219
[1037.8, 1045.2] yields 243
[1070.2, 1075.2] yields 231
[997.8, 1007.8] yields 202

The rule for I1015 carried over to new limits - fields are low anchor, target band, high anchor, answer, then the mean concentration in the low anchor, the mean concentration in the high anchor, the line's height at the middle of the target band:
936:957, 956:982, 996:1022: -3.3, 259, 157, 222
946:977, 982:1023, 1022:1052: 9.1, 252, 224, 237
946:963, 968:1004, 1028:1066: 0.8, 252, 230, 245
